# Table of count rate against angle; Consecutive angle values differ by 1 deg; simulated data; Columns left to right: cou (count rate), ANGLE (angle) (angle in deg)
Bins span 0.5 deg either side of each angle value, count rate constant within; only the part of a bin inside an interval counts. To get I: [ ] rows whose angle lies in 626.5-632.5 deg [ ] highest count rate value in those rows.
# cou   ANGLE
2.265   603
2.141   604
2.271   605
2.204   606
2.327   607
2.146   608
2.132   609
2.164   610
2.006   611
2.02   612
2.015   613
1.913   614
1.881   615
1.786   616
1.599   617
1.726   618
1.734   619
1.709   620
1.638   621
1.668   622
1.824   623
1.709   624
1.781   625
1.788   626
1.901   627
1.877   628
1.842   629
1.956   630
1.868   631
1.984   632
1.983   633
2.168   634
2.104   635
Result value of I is 1.984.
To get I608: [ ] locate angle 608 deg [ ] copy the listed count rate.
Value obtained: 2.146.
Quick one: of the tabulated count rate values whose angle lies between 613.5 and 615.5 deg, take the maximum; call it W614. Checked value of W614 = 1.913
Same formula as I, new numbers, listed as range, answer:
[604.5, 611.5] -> 2.327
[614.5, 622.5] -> 1.881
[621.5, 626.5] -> 1.824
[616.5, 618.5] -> 1.726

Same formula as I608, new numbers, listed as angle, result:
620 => 1.709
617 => 1.599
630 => 1.956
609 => 2.132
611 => 2.006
